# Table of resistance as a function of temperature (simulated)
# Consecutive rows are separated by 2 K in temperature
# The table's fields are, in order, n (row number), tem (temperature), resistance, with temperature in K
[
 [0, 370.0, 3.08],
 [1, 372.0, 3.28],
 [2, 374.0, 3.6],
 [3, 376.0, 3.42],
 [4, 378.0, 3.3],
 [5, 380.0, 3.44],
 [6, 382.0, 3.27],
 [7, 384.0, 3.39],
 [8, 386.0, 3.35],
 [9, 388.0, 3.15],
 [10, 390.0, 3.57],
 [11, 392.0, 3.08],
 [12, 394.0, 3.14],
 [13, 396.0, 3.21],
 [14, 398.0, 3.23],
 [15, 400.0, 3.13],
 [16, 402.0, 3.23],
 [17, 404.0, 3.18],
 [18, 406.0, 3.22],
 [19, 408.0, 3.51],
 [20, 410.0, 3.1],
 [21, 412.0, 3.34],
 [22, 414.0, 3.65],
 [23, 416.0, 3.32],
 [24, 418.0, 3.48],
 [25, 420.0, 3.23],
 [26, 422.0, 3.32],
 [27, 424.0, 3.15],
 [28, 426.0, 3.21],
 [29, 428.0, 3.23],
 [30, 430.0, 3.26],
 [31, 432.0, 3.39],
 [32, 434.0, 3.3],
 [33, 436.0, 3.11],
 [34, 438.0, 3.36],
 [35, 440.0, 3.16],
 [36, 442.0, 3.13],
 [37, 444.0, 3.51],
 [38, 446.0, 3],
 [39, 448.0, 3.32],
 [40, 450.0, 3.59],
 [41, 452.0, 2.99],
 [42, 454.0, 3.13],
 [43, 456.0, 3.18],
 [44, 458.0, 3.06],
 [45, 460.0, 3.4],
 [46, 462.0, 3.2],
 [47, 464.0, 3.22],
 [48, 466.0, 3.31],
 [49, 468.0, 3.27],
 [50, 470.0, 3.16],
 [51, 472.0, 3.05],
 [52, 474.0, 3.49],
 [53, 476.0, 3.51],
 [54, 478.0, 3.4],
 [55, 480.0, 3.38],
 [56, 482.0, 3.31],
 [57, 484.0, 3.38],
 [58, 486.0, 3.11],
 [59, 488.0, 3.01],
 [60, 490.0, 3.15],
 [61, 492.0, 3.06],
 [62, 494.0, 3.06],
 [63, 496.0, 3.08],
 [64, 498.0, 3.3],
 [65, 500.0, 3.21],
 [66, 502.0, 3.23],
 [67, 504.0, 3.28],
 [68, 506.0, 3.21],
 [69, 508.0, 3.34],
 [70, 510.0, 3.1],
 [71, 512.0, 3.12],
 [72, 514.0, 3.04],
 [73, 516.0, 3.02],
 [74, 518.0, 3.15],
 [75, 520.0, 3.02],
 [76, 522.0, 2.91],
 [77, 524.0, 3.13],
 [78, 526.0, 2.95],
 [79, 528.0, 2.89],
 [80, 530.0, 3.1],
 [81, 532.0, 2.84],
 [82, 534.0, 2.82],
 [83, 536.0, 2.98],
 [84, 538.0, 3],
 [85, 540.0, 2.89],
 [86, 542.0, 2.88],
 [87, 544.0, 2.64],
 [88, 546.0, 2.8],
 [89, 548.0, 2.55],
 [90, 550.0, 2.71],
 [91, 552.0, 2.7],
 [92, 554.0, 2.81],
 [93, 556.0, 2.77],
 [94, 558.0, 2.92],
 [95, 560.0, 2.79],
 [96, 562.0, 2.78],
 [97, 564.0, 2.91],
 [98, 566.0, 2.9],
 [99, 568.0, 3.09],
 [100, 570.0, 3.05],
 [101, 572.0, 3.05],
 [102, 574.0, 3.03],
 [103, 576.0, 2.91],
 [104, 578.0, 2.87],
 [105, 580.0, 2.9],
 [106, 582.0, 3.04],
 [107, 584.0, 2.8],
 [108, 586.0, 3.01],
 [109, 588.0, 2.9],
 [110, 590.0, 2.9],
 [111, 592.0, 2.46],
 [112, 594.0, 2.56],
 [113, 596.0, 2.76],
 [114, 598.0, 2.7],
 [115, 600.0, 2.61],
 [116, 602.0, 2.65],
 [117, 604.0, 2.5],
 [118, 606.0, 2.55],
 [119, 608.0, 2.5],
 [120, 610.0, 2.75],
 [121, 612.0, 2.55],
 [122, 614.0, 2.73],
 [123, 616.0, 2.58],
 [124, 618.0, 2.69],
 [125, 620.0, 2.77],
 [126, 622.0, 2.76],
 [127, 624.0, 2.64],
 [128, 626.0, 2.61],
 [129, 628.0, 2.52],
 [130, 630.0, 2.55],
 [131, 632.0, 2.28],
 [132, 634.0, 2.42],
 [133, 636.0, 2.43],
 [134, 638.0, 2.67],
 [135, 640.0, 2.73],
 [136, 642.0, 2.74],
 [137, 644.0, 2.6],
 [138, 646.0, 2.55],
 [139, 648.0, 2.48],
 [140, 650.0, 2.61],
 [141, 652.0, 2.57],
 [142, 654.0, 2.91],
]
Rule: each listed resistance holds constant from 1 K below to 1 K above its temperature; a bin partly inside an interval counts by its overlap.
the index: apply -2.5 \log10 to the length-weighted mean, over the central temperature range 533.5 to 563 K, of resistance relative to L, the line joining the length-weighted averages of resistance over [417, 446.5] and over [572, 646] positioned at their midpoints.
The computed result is 0.031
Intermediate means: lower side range 3.26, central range 2.8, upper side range 2.69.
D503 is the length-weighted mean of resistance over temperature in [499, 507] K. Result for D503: 3.23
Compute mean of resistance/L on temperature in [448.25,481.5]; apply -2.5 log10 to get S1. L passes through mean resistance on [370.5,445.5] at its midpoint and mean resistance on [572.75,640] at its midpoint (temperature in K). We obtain -0.05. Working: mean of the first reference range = 3.29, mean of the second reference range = 2.69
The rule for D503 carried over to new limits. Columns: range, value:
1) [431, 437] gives 3.27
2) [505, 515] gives 3.16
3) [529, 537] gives 2.93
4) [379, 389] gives 3.32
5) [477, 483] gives 3.36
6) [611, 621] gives 2.66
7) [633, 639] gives 2.51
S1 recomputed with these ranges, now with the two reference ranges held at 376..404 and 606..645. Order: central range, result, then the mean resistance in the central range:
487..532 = -0.06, 3.1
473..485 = -0.13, 3.41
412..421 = -0.07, 3.41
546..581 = -0.03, 2.87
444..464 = -0.05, 3.22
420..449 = -0.03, 3.25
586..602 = -0.01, 2.71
